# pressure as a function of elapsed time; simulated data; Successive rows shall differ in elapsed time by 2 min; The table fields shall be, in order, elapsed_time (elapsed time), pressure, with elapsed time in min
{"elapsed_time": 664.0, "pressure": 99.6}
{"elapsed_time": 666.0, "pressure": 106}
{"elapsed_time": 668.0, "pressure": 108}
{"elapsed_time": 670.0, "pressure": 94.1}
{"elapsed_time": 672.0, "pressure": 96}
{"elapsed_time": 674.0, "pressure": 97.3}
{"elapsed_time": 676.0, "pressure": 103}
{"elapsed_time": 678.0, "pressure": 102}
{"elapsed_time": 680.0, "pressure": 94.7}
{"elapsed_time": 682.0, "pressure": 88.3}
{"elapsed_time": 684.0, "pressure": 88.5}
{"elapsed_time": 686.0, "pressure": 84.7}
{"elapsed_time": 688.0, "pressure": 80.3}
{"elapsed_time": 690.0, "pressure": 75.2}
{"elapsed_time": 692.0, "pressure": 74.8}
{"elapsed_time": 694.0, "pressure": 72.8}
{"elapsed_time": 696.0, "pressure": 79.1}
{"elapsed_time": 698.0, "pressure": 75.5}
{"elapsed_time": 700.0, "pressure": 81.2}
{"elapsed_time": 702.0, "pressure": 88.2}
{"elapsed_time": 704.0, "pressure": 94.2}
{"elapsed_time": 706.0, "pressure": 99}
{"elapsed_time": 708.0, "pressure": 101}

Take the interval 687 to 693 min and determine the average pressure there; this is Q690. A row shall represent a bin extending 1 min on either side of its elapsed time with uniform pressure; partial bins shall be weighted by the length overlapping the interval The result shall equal 76.8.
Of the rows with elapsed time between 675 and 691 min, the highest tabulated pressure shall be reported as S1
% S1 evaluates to 103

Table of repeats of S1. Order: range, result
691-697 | 79.1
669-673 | 96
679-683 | 94.7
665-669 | 108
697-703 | 88.2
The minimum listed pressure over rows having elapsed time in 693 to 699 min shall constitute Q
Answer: 72.8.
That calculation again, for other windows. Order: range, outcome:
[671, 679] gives 96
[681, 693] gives 74.8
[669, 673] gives 94.1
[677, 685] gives 88.3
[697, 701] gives 75.5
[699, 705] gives 81.2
